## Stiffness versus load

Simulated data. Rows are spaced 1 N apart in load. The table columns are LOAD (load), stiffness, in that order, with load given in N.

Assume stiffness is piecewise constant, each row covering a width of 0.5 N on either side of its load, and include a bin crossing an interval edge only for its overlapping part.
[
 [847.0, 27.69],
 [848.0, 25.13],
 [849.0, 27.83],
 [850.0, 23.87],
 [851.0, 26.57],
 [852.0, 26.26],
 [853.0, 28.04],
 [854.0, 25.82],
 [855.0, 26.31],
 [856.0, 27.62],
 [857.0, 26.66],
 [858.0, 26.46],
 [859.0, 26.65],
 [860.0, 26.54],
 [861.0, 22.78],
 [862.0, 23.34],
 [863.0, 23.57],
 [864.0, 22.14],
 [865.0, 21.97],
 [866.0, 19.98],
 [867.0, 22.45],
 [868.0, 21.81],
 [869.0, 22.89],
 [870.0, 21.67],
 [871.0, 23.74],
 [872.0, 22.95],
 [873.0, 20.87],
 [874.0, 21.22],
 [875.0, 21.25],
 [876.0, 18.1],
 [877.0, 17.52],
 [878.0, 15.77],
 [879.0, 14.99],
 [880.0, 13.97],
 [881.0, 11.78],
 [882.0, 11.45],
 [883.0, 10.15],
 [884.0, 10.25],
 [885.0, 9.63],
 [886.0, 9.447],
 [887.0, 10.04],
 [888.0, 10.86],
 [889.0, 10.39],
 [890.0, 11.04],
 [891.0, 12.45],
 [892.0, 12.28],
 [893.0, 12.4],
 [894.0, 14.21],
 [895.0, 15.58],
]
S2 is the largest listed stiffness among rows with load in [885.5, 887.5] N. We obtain 10.04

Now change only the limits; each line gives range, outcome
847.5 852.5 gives 27.83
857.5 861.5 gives 26.65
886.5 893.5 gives 12.45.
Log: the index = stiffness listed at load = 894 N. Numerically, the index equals 14.21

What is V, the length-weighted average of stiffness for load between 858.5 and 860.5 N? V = 26.6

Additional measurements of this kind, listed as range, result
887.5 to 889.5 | 10.6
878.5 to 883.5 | 12.5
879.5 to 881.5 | 12.9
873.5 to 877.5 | 19.5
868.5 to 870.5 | 22.3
